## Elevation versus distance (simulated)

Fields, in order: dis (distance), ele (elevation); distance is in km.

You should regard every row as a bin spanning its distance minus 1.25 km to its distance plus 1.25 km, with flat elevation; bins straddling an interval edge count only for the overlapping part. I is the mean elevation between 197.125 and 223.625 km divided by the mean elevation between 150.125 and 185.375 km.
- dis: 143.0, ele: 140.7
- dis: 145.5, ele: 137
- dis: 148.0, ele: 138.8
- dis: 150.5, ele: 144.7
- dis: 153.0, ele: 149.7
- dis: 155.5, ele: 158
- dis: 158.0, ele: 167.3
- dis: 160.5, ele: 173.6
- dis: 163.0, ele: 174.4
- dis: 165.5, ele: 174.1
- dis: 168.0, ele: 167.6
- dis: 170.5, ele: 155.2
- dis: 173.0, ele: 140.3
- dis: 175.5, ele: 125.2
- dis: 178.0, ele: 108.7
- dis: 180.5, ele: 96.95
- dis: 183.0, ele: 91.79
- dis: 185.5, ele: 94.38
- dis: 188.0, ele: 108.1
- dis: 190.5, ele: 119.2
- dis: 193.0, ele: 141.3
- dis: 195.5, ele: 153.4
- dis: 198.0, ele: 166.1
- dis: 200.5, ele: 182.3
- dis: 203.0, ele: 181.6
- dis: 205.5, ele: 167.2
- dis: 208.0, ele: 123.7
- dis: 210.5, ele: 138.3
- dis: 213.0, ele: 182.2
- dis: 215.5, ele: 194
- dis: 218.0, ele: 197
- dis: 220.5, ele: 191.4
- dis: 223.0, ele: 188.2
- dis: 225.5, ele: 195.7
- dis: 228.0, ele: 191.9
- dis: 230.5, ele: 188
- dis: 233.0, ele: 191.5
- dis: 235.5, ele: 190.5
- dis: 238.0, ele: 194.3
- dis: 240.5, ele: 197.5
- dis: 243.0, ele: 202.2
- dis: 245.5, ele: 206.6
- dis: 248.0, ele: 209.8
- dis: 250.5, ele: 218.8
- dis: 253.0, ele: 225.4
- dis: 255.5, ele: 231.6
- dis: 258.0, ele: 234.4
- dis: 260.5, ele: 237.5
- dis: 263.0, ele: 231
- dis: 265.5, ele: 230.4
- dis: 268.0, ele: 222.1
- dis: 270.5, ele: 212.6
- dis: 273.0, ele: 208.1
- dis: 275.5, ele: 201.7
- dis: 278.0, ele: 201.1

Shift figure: 1.21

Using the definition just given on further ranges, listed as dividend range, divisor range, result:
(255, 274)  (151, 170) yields 1.37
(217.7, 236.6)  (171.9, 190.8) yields 1.74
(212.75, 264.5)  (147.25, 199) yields 1.46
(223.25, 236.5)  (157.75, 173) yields 1.15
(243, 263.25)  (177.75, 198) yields 1.89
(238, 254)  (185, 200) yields 1.55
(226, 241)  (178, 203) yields 1.48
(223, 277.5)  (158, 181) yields 1.41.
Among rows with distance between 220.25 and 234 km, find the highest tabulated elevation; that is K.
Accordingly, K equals 195.7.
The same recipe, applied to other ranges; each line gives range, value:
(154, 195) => 174.4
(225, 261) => 237.5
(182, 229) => 197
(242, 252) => 218.8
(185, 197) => 153.4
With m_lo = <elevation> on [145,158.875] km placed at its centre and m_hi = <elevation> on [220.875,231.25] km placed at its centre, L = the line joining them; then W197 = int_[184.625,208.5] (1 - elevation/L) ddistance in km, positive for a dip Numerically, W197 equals 4.1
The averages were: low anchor 149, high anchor 191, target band 145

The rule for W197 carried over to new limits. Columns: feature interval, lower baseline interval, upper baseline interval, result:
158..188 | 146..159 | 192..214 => 3.3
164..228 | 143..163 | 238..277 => 10.0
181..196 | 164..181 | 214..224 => 4.1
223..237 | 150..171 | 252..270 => 1.2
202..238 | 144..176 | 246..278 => 2.5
